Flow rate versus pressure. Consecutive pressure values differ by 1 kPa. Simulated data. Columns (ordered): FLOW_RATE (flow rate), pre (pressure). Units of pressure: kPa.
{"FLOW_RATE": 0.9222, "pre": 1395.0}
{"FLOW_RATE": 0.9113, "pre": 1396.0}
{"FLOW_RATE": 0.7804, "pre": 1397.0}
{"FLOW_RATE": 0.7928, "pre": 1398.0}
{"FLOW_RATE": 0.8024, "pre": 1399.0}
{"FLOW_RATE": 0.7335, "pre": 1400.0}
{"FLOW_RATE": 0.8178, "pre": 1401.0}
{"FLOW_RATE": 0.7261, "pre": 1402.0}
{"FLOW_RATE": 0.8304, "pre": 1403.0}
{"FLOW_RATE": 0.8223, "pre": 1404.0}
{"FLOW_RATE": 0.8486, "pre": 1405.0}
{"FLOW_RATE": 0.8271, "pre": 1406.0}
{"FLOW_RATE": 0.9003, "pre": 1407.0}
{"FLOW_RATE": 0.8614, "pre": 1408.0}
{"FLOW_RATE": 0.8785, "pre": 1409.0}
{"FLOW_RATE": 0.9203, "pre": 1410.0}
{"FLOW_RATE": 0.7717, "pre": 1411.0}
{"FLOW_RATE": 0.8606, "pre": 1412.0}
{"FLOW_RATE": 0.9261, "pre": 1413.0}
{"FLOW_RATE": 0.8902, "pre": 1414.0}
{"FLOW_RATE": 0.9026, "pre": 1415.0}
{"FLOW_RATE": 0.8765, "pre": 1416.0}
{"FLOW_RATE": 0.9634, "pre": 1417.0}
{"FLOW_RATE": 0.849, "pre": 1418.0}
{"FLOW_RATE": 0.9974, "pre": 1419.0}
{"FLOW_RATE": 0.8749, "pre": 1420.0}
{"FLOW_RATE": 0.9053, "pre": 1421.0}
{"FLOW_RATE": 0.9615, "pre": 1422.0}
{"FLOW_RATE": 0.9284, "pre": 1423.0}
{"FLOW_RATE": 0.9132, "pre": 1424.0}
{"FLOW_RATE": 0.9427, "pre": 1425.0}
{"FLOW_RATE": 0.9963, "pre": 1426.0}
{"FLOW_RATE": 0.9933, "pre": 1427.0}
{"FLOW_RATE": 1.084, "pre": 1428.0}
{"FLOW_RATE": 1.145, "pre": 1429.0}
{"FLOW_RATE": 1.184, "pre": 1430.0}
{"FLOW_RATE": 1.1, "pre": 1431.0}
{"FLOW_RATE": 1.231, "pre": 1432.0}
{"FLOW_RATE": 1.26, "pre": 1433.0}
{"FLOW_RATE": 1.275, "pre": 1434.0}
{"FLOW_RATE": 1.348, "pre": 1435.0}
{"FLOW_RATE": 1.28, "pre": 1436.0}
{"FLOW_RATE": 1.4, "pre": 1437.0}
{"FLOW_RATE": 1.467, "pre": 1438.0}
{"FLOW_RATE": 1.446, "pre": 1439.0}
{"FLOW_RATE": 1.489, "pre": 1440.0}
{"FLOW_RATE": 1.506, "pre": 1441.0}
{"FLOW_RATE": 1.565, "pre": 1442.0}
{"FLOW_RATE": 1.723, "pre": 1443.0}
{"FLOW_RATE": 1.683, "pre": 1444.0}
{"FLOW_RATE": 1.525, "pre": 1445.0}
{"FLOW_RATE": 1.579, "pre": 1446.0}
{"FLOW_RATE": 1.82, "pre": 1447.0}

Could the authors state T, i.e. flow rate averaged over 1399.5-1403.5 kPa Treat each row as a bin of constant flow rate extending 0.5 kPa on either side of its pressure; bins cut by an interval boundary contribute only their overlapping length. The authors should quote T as 0.777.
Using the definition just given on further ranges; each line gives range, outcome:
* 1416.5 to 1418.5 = 0.906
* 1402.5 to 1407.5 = 0.846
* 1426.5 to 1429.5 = 1.07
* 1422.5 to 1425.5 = 0.928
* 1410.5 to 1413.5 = 0.853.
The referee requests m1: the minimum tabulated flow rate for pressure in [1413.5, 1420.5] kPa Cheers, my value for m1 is 0.849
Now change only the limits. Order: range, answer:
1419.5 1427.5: 0.8749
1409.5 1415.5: 0.7717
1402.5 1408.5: 0.8223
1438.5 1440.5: 1.446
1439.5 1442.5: 1.489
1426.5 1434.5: 0.9933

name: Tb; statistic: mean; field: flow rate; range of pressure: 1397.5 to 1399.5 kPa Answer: 0.798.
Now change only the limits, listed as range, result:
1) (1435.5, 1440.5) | 1.42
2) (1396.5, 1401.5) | 0.785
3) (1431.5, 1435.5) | 1.28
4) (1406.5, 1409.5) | 0.88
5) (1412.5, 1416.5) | 0.899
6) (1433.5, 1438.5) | 1.35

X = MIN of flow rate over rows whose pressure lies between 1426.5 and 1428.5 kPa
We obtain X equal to 0.9933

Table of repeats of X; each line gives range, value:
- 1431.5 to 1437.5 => 1.231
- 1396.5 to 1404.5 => 0.7261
